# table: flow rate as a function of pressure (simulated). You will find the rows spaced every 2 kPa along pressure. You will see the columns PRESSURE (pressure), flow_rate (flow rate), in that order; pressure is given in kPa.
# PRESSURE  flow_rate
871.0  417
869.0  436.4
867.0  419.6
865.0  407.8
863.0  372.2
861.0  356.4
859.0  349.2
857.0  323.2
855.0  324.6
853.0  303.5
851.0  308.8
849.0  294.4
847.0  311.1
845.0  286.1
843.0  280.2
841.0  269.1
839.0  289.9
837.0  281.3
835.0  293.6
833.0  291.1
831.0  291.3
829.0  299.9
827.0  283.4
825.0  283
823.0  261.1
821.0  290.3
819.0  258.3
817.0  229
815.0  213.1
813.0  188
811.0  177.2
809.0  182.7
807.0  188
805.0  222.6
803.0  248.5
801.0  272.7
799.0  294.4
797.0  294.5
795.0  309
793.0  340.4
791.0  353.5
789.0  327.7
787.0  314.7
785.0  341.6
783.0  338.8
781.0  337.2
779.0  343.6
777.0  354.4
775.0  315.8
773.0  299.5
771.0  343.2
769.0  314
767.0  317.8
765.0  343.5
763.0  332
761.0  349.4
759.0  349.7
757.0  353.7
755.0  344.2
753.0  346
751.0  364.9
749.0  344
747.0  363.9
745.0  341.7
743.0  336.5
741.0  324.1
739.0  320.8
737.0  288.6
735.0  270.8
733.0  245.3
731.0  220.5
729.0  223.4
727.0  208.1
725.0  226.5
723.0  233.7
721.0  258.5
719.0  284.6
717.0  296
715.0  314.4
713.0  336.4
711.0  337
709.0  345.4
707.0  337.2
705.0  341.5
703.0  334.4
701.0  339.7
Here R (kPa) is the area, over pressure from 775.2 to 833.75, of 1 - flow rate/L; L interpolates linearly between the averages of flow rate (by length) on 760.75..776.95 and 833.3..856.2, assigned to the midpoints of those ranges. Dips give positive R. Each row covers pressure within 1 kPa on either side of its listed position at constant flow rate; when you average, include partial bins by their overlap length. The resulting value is 6.0 kPa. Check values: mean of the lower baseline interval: 327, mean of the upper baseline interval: 295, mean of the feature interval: 281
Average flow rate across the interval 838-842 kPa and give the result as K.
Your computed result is 280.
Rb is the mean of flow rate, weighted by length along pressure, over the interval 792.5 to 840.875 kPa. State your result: 261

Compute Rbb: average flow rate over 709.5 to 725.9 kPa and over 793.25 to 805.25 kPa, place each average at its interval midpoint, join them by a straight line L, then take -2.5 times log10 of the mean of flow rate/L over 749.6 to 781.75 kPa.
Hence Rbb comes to -0.19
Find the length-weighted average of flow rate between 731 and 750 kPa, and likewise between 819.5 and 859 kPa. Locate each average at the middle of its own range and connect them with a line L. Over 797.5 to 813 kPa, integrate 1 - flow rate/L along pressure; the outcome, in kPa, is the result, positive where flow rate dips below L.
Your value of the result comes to 3.79 kPa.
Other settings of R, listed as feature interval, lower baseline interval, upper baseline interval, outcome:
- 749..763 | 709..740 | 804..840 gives -4.4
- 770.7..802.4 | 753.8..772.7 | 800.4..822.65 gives -4.5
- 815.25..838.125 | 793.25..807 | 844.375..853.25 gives 0.9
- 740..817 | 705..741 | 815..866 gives -4.7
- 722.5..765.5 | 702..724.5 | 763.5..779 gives 1.8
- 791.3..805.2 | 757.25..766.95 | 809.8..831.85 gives -0.2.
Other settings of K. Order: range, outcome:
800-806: 248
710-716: 329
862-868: 400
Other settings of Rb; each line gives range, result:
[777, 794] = 338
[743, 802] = 333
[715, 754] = 290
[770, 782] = 332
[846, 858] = 311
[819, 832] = 283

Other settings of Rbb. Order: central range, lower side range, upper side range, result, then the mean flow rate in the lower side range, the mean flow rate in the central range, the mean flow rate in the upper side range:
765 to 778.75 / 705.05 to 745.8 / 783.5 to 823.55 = -0.19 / 288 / 327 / 266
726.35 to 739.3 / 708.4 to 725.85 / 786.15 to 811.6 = 0.15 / 292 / 252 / 272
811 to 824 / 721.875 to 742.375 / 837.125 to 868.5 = 0.29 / 258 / 235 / 327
